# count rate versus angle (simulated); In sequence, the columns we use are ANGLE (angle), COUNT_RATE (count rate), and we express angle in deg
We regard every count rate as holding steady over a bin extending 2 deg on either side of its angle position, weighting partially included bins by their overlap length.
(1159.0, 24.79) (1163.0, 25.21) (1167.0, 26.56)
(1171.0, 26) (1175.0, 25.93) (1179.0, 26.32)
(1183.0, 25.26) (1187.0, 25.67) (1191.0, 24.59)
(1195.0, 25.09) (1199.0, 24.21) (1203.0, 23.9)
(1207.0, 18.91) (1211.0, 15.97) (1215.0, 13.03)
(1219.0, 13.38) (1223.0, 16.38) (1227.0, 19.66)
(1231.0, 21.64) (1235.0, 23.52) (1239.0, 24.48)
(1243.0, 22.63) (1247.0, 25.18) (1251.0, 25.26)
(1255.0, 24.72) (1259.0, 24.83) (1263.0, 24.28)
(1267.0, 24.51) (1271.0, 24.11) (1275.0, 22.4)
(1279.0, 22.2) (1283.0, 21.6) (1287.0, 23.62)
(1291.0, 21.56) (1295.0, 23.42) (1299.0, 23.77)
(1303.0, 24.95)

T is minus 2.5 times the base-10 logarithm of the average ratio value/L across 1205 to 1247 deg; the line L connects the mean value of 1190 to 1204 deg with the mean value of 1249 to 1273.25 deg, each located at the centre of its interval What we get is 0.26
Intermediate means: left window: 24.5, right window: 24.6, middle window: 19.3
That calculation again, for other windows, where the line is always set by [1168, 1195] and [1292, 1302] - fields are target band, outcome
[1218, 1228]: 0.45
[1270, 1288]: 0.06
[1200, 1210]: 0.19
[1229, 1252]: 0.04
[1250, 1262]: -0.03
